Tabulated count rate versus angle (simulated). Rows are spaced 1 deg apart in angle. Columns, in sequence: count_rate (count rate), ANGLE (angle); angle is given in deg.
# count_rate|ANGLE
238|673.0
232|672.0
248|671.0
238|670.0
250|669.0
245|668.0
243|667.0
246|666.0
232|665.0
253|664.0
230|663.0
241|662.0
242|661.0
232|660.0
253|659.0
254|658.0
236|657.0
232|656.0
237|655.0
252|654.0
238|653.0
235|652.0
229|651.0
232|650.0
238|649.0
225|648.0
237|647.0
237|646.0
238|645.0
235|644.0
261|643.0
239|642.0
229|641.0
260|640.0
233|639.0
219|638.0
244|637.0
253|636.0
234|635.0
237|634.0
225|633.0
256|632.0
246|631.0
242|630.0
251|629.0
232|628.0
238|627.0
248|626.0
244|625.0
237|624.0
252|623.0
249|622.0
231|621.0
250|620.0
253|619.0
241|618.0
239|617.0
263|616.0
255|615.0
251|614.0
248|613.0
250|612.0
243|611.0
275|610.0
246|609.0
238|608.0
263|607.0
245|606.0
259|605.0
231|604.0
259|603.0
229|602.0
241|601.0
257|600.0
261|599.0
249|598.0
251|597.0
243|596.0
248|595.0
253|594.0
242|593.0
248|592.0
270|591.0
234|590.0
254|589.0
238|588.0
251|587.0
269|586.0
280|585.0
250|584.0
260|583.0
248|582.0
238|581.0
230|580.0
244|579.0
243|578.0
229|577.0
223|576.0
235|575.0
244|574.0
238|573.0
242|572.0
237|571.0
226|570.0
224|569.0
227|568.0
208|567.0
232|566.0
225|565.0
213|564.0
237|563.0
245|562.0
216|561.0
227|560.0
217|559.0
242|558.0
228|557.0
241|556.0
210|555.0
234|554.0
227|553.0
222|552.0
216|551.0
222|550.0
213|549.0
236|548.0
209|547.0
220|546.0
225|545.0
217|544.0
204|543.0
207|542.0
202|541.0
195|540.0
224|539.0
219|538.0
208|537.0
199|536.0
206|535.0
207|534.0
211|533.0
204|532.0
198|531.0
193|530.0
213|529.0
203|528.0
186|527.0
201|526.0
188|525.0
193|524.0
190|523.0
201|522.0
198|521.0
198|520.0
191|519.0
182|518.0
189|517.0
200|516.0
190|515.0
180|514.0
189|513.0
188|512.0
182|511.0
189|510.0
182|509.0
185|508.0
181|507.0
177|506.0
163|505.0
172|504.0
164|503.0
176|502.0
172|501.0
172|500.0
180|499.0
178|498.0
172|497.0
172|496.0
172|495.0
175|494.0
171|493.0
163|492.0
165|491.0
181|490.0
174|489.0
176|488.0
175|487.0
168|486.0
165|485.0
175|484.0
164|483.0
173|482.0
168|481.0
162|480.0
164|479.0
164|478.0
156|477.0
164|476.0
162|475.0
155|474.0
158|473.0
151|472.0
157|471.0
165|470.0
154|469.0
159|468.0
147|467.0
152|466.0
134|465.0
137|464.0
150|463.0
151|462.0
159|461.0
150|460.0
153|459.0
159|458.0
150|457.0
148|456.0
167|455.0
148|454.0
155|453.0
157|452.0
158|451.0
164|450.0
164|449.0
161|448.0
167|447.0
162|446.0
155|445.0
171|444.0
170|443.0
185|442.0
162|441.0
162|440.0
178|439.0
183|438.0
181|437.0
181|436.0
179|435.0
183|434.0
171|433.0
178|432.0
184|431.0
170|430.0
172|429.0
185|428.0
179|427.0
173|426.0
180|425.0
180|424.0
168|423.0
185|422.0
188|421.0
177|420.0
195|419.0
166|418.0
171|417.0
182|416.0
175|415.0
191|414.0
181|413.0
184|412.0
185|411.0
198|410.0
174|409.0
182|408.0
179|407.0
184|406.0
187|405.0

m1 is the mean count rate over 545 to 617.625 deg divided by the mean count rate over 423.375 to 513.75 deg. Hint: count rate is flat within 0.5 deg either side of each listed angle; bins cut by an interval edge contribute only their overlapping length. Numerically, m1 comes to 1.4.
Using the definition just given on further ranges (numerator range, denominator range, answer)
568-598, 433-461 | 1.48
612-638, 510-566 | 1.17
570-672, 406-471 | 1.44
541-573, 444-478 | 1.44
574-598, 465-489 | 1.52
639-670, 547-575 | 1.06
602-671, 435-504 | 1.48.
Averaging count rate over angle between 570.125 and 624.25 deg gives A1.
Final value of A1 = 247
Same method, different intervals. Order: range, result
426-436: 178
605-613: 252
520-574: 216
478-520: 176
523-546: 205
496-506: 172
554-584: 232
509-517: 188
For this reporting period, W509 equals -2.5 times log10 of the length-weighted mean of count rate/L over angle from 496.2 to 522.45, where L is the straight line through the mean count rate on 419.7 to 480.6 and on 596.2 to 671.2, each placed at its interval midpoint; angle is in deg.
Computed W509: 0.04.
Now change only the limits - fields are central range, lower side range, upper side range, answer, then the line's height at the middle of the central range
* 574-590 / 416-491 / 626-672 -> -0.146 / 215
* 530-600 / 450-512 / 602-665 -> -0.111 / 208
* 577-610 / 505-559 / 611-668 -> -0.109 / 226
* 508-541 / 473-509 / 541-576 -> 0.004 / 197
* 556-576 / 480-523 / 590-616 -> -0.028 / 224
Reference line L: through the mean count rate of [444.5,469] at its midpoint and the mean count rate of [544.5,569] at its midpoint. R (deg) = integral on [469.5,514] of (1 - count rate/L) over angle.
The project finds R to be 2.0 deg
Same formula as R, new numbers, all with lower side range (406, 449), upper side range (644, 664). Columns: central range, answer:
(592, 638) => -3.8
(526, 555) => -0.5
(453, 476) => 4.1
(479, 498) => 2.2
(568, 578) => -0.8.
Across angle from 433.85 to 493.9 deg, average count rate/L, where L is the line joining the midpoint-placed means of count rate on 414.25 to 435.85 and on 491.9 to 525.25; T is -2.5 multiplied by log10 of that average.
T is 0.11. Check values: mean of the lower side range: 178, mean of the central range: 163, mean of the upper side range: 182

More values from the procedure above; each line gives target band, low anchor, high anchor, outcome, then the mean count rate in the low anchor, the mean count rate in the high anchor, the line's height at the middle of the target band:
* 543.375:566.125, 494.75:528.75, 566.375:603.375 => -0.03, 184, 244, 219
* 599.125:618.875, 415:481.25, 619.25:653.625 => -0.09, 166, 240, 229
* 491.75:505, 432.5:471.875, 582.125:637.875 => 0.09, 161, 248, 187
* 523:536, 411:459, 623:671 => 0.01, 172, 240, 202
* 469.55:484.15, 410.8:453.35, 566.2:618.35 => 0.20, 174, 246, 194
